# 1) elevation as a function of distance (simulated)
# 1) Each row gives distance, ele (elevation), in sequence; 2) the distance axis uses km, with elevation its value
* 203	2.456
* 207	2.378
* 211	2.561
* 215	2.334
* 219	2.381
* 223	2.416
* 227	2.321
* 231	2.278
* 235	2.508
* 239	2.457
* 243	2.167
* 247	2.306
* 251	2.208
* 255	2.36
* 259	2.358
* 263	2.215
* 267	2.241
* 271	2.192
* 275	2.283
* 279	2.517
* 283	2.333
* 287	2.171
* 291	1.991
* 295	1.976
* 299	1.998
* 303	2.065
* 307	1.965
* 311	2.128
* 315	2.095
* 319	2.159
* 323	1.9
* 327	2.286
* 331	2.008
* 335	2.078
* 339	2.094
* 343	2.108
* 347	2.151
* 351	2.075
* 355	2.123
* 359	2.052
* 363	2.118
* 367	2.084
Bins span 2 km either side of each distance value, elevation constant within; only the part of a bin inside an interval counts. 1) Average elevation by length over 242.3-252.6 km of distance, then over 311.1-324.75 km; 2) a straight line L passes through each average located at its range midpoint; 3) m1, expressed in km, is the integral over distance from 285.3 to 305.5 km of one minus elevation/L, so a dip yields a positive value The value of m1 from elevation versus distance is 0.8 km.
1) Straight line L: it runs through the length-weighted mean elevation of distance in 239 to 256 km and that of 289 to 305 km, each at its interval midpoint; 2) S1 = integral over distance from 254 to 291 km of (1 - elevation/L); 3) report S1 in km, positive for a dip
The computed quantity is -2.39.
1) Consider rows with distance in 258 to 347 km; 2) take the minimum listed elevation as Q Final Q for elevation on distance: 1.9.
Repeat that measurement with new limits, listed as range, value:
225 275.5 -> 2.167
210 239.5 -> 2.278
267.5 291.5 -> 1.991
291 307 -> 1.965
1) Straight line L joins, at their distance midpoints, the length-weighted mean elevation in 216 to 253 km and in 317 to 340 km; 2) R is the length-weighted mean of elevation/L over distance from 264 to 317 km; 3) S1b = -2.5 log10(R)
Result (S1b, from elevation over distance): 0.02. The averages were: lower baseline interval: 2.34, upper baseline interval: 2.09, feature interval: 2.15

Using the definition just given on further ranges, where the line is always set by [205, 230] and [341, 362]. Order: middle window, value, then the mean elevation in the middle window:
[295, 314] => 0.087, 2.04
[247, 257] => 0.014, 2.29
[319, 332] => 0.039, 2.08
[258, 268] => 0.014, 2.27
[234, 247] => -0.006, 2.36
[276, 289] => -0.039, 2.34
